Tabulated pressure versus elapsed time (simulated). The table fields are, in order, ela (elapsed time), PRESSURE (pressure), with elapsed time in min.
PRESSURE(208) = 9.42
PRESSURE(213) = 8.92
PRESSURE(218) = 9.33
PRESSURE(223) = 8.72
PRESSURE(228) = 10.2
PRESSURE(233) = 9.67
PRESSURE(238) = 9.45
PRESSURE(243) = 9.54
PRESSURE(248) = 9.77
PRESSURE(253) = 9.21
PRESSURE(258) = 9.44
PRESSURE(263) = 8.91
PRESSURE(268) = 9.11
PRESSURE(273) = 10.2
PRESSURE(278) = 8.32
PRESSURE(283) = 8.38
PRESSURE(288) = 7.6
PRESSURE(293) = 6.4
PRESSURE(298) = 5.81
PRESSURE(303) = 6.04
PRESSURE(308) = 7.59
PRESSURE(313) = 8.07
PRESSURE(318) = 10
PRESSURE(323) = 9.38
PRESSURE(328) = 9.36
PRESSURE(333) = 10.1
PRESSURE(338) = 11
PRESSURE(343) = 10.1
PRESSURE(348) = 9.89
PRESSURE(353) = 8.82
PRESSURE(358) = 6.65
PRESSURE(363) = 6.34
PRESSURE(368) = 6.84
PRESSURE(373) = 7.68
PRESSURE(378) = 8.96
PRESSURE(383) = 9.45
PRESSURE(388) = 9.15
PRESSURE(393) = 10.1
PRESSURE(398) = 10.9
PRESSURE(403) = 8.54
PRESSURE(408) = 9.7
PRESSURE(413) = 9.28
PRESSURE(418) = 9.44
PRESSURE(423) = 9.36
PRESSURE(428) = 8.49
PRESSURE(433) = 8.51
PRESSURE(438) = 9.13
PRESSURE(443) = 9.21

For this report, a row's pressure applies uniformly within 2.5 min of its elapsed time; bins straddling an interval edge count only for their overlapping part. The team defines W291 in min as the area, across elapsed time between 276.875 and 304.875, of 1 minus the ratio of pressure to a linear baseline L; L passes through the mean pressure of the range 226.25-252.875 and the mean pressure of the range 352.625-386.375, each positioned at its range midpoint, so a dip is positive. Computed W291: 5.9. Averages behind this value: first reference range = 9.67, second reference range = 7.79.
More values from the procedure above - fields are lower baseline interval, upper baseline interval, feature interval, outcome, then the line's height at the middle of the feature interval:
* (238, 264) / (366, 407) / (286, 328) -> 6.92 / 9.24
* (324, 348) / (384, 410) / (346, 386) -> 7.29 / 9.87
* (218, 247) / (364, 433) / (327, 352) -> -2.40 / 9.18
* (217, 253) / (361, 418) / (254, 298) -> 4.39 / 9.34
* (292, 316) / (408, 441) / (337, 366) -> -3.53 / 7.75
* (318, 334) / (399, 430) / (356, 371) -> 4.46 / 9.46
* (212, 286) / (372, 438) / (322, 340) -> -1.42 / 9.25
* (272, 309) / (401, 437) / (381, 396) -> -1.63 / 8.67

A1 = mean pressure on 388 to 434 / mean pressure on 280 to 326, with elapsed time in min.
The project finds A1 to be 1.22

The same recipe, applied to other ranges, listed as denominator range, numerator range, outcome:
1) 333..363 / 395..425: 1.05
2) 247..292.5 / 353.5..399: 0.95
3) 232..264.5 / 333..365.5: 0.94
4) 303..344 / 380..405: 1.05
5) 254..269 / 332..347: 1.13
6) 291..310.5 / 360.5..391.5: 1.26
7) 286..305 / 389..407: 1.52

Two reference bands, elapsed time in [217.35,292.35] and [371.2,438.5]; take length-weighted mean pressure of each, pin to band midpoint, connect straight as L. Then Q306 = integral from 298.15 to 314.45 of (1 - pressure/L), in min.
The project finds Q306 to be 3.9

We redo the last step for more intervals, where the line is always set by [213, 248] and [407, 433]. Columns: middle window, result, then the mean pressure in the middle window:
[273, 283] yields 0.6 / 8.81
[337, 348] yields -1.3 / 10.3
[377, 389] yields 0.0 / 9.22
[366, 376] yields 2.0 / 7.37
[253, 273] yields 0.3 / 9.29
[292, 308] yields 5.2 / 6.29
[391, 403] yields -1.2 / 10.1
